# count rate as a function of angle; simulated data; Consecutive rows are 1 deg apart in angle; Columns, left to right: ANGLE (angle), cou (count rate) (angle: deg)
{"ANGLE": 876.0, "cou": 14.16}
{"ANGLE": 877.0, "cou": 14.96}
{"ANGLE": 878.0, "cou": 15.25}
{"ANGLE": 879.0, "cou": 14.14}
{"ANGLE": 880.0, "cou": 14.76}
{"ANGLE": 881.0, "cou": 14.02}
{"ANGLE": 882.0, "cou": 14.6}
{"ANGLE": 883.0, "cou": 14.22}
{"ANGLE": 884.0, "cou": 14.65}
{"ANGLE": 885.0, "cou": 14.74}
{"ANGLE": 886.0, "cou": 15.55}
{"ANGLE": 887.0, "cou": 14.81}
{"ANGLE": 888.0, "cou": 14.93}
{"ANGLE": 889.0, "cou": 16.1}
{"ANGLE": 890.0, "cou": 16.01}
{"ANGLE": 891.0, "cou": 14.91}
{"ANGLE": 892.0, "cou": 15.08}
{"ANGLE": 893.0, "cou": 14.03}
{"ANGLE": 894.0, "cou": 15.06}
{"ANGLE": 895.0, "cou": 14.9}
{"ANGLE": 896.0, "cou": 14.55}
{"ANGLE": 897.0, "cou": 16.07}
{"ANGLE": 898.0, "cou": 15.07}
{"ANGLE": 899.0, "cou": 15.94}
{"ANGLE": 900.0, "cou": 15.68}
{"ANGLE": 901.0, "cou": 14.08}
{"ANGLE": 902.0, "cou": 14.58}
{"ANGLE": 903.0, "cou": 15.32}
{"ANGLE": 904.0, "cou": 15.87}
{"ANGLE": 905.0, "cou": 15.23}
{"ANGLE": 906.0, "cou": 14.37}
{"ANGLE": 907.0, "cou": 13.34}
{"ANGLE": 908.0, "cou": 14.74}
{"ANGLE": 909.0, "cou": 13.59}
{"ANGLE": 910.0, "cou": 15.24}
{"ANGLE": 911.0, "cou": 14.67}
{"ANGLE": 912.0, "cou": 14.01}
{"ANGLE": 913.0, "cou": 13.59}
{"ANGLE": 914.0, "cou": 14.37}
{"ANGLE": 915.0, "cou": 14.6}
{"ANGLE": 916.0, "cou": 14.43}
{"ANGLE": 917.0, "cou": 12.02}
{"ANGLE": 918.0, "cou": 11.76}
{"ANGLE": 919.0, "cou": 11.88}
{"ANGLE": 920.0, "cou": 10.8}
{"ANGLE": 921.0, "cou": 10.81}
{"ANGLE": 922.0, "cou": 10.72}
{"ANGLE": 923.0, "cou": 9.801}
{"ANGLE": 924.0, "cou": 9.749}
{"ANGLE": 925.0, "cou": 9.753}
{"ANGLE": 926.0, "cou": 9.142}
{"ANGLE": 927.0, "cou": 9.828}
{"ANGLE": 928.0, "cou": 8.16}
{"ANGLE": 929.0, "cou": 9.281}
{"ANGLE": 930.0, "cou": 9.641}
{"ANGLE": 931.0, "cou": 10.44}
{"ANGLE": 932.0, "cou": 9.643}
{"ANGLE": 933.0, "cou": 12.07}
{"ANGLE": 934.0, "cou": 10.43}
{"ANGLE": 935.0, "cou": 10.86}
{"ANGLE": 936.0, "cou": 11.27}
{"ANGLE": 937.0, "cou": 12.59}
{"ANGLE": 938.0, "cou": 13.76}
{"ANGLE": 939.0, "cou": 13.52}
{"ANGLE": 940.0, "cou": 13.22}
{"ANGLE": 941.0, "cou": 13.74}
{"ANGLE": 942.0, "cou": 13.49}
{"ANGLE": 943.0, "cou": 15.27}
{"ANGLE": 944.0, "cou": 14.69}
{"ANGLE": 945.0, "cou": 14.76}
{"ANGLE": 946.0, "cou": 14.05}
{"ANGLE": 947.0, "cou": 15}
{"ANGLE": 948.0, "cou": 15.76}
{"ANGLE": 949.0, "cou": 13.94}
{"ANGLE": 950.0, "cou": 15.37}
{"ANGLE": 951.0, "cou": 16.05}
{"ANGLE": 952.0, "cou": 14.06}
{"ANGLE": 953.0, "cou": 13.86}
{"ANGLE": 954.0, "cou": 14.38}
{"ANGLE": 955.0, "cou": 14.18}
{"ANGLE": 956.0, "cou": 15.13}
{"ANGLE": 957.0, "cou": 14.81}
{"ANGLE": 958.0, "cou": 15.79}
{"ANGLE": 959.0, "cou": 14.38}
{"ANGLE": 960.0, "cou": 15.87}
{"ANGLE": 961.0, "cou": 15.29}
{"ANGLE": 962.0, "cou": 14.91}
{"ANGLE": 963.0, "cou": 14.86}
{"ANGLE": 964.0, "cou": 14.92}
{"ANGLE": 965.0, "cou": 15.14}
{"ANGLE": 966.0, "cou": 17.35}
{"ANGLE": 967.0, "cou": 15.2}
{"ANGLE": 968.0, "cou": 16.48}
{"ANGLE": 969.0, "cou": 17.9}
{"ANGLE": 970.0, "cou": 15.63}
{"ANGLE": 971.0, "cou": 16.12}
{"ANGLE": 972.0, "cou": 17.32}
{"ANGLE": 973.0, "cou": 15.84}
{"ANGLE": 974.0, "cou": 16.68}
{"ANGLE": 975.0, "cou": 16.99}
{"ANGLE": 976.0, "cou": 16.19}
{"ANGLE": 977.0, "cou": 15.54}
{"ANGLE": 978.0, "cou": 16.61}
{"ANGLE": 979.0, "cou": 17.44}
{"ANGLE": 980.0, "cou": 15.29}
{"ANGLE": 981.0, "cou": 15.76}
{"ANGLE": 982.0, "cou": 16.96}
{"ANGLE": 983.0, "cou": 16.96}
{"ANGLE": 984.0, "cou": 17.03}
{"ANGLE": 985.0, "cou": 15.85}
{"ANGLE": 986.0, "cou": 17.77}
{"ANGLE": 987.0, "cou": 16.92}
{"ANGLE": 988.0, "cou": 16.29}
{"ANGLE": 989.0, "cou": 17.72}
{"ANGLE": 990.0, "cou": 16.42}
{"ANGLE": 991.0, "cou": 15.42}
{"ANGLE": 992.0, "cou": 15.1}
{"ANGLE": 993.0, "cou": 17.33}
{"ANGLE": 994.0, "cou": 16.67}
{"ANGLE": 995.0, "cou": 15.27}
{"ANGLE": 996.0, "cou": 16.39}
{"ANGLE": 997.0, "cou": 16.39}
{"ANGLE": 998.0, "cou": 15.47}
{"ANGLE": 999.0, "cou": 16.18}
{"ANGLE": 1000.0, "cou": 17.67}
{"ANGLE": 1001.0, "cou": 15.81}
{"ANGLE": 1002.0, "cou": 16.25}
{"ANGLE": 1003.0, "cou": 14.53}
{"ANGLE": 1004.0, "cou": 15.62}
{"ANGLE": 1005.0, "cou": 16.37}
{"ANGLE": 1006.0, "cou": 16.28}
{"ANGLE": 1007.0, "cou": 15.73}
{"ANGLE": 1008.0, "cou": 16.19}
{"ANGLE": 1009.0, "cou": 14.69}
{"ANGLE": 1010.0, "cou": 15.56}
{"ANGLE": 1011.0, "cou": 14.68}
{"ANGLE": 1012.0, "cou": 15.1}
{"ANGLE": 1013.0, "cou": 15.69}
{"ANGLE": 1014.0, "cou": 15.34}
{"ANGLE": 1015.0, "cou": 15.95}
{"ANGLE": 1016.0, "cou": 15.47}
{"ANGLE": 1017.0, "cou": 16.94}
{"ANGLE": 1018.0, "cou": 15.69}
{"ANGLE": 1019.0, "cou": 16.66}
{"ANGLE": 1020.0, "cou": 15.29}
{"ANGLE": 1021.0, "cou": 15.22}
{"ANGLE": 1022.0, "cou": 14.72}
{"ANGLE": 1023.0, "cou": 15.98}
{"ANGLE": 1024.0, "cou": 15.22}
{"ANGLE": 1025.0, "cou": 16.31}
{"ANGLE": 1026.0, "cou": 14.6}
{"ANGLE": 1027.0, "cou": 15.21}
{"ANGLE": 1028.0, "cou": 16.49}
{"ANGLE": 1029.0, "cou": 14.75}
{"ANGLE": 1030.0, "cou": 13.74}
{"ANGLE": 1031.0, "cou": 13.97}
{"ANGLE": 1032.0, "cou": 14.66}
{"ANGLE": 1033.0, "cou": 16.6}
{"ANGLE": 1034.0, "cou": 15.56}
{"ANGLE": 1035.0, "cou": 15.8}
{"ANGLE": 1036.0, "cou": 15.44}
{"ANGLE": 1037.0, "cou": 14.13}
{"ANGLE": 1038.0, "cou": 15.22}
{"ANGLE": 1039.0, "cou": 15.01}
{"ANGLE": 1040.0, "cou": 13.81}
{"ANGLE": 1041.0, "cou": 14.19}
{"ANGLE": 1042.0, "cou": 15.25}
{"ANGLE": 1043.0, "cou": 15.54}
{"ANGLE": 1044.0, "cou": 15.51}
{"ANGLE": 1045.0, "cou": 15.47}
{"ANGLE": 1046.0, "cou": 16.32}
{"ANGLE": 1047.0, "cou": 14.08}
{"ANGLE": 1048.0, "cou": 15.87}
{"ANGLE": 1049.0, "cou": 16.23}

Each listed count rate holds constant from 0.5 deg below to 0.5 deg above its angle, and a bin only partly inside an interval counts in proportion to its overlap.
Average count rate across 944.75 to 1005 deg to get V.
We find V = 15.9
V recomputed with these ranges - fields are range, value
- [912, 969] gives 13.2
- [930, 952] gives 13.3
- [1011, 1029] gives 15.6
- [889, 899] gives 15.2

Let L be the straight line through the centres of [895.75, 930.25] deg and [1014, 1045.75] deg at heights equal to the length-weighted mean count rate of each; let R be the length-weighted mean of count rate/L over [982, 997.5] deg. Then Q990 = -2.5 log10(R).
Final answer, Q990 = -0.14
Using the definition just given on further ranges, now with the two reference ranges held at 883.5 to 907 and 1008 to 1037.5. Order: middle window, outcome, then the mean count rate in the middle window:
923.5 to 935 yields 0.46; 9.88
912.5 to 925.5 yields 0.26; 11.9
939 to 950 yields 0.06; 14.4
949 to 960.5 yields 0.03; 14.9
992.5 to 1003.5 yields -0.06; 16.2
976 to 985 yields -0.08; 16.4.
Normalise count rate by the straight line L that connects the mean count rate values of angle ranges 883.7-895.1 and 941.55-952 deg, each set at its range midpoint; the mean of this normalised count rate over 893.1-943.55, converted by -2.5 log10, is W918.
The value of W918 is 0.162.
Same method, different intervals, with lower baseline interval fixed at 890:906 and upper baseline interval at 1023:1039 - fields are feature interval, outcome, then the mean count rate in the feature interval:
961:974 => -0.06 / 16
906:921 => 0.13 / 13.4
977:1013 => -0.07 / 16.1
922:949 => 0.26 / 11.9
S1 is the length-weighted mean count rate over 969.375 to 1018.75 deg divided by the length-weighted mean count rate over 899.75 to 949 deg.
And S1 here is 1.27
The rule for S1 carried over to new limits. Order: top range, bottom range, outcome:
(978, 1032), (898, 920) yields 1.12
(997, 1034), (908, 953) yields 1.24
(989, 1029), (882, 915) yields 1.06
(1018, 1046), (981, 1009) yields 0.94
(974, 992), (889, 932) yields 1.25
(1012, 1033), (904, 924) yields 1.17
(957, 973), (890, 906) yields 1.05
